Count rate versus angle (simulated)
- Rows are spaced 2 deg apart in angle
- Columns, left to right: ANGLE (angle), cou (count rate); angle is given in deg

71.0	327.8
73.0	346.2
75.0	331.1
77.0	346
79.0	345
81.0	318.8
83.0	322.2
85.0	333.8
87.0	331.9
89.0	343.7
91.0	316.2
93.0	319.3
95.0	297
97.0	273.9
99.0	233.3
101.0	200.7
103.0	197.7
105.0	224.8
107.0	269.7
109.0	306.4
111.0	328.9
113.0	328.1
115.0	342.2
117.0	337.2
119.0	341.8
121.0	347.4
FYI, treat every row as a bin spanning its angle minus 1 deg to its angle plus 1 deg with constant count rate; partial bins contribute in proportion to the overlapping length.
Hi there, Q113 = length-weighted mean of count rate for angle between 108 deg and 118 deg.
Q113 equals 329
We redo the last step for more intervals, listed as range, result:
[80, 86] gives 325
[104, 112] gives 282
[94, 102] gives 251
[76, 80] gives 346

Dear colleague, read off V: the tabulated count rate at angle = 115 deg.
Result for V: 342.2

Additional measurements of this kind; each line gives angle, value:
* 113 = 328.1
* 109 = 306.4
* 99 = 233.3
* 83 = 322.2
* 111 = 328.9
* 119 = 341.8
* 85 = 333.8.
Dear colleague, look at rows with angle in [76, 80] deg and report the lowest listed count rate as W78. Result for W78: 345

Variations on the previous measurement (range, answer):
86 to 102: 200.7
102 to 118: 197.7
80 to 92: 316.2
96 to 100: 233.3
